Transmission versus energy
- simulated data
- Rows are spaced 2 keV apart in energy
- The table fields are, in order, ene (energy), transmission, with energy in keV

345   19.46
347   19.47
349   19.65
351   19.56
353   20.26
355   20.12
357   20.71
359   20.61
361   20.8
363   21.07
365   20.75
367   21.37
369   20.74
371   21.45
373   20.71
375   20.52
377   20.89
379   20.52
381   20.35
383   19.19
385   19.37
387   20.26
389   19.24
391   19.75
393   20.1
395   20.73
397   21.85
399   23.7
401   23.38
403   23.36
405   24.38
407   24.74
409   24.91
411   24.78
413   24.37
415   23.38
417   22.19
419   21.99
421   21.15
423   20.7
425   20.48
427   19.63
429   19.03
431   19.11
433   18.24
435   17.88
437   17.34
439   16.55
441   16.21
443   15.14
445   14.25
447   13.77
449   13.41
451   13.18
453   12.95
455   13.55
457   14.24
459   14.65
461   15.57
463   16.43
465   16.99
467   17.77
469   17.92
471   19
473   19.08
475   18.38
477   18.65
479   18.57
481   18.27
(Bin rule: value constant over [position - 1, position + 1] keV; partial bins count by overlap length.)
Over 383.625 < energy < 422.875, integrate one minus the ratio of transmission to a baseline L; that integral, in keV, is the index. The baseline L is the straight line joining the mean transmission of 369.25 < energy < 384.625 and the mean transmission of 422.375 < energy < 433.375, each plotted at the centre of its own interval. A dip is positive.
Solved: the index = -4.4 keV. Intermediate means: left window 20.5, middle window 22.2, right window 19.6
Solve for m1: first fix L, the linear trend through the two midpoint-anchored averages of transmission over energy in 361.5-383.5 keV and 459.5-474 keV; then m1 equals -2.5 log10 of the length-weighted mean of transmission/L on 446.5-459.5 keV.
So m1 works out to 0.30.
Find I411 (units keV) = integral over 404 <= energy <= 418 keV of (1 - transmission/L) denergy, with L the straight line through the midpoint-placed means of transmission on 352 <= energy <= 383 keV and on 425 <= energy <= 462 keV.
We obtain -4.78 keV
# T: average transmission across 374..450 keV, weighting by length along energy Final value 20.2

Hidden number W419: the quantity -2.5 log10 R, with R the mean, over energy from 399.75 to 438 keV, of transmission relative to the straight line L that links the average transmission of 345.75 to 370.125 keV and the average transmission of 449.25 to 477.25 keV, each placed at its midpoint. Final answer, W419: -0.20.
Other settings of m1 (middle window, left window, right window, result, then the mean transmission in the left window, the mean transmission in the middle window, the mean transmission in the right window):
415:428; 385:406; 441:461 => -0.17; 21.6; 21.2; 14.1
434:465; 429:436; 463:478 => 0.21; 18.5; 15.1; 18.1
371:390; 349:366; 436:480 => -0.04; 20.4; 20.2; 16.1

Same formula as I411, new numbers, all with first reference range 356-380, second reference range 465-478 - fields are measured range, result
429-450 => 3.09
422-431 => -0.20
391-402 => -0.87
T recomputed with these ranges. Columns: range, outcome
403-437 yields 21.6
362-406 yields 21.1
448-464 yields 14.2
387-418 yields 22.6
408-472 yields 18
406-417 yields 24.2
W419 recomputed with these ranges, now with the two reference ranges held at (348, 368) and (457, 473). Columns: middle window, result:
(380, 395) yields -0.018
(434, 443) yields 0.062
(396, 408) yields -0.234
